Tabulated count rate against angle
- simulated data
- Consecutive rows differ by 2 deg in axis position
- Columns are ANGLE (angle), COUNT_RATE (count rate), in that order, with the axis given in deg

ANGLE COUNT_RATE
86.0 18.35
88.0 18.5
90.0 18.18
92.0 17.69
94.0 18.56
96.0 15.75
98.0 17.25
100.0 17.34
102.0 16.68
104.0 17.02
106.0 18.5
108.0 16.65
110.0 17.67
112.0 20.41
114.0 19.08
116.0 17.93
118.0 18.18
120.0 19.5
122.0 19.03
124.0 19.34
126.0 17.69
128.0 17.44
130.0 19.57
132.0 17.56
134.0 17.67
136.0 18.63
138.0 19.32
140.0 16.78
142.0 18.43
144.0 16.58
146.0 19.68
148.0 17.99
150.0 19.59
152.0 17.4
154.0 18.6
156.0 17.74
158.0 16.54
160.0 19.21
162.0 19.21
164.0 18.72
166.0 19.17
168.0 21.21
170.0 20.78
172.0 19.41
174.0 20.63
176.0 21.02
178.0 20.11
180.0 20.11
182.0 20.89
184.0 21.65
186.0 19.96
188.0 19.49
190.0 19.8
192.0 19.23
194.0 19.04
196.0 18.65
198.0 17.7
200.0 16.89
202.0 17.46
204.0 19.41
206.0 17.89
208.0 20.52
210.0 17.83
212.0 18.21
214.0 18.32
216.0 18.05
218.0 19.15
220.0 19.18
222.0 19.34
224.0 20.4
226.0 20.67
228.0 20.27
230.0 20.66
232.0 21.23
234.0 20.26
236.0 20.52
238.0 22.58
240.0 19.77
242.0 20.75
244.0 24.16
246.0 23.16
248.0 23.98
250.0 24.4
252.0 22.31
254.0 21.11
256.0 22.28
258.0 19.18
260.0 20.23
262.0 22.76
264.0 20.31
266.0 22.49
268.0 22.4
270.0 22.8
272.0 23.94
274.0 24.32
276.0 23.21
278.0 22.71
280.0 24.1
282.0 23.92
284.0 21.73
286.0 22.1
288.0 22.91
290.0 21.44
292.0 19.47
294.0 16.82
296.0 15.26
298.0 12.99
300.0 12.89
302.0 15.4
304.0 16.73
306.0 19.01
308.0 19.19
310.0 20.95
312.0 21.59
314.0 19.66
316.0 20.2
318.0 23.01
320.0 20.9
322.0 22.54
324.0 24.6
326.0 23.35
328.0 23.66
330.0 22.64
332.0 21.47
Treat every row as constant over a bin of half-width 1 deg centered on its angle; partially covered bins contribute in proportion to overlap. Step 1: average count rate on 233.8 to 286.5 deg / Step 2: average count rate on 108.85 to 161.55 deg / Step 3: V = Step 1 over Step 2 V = 1.21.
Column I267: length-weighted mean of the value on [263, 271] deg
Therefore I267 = 22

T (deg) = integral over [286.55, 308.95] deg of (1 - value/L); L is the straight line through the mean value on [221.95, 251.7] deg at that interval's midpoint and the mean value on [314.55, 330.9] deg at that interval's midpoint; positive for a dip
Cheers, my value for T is 4.7 deg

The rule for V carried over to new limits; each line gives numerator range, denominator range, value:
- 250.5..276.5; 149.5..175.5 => 1.16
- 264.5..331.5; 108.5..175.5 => 1.12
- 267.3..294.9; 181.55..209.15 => 1.16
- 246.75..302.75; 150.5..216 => 1.10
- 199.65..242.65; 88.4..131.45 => 1.08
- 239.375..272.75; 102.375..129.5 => 1.21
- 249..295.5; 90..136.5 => 1.22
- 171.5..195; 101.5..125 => 1.10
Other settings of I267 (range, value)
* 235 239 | 21.5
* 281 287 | 22.6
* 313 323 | 21.3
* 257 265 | 20.6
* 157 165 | 18.4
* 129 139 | 18.6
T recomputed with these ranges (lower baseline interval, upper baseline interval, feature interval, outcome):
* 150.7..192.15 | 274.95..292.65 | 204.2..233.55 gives 1.9 deg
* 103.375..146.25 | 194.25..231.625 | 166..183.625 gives -1.7 deg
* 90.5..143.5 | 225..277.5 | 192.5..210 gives 1.7 deg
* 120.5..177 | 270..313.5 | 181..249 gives -1.9 deg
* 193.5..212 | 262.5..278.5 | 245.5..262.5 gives -0.3 deg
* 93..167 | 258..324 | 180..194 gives -0.8 deg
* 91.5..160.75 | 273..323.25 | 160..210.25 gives -1.9 deg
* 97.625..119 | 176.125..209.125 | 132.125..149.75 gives 0.3 deg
